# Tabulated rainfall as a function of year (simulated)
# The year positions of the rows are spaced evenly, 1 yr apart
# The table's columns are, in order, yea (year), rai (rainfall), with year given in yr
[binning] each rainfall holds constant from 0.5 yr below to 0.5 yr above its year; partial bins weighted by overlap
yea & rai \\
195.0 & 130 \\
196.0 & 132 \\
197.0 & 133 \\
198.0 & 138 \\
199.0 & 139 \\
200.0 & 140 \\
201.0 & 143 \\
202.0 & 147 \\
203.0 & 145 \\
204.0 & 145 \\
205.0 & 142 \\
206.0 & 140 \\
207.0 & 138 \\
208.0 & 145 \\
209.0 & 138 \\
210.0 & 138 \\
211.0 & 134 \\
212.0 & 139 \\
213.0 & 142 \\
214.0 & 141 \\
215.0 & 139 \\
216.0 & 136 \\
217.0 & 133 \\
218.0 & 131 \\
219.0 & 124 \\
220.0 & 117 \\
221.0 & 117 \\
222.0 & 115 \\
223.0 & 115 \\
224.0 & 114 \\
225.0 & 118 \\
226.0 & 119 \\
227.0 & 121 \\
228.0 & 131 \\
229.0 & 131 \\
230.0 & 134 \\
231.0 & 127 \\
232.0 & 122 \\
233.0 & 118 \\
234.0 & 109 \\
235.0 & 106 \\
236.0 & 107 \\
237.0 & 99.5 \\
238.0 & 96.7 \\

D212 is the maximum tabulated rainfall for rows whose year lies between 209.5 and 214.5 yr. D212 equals 142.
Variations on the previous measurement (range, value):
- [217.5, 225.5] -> 131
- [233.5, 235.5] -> 109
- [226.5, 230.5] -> 134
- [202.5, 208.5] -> 145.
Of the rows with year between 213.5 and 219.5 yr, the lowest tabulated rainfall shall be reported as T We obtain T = 124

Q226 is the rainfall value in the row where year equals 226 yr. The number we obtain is 119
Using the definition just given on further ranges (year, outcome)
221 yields 117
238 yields 96.7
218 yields 131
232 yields 122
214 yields 141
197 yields 133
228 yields 131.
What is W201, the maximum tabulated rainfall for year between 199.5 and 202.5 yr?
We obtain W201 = 147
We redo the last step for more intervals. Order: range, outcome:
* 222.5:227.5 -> 121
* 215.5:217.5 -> 136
